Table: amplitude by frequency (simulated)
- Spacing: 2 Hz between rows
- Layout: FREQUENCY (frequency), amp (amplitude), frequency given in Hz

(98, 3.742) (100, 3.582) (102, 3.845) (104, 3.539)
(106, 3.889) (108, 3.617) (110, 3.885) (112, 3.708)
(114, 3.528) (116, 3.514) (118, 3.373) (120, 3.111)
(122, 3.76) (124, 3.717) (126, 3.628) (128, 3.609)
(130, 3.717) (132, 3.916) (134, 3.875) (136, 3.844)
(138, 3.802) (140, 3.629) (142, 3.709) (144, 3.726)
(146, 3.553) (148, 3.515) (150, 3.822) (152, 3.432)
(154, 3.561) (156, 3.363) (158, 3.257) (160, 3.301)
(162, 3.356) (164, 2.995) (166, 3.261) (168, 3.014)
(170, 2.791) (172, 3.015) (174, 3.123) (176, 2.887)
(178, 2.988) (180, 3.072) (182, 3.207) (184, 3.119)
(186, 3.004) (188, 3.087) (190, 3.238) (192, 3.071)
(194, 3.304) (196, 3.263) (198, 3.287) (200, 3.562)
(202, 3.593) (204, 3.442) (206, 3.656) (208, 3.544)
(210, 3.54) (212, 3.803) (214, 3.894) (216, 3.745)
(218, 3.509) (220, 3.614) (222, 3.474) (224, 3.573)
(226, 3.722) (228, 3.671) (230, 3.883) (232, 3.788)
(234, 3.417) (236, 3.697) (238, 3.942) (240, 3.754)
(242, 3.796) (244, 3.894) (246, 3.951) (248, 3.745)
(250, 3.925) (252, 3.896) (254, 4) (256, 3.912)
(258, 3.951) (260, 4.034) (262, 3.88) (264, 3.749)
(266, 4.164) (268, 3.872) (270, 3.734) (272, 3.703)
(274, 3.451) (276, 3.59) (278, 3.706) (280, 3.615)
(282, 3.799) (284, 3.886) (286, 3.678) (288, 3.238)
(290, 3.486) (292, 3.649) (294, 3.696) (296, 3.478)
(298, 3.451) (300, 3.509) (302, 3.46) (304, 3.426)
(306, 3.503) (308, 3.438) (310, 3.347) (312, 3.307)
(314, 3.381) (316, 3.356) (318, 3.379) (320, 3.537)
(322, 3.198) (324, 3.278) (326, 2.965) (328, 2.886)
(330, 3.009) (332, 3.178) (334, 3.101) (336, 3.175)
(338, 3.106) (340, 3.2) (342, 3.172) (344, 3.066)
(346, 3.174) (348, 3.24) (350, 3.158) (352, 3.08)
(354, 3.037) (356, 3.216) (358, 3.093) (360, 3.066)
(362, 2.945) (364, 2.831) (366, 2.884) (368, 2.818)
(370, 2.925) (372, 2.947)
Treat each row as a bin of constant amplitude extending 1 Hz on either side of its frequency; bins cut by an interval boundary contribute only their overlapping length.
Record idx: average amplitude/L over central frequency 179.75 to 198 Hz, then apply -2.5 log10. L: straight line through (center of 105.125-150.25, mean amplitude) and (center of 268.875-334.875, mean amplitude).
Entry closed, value 0.14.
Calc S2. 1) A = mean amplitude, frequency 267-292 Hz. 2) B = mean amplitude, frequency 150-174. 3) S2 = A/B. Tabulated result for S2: 1.13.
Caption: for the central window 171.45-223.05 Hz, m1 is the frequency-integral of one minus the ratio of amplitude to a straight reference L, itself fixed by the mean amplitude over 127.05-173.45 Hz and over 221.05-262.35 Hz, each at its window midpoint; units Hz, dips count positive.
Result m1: 4.2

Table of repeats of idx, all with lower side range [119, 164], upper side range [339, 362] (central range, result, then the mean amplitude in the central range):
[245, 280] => -0.155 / 3.83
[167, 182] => 0.172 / 3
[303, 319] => -0.058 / 3.39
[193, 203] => 0.019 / 3.4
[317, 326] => -0.038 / 3.31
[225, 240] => -0.106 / 3.73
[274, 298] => -0.106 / 3.61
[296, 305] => -0.073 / 3.46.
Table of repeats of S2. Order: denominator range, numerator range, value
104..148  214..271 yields 1.04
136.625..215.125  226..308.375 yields 1.11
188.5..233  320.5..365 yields 0.87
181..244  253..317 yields 1.03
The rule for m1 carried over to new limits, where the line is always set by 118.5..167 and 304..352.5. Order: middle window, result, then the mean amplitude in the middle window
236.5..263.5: -4.23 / 3.89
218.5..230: -0.74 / 3.63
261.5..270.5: -1.49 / 3.89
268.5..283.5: -1.60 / 3.67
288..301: -0.94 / 3.52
